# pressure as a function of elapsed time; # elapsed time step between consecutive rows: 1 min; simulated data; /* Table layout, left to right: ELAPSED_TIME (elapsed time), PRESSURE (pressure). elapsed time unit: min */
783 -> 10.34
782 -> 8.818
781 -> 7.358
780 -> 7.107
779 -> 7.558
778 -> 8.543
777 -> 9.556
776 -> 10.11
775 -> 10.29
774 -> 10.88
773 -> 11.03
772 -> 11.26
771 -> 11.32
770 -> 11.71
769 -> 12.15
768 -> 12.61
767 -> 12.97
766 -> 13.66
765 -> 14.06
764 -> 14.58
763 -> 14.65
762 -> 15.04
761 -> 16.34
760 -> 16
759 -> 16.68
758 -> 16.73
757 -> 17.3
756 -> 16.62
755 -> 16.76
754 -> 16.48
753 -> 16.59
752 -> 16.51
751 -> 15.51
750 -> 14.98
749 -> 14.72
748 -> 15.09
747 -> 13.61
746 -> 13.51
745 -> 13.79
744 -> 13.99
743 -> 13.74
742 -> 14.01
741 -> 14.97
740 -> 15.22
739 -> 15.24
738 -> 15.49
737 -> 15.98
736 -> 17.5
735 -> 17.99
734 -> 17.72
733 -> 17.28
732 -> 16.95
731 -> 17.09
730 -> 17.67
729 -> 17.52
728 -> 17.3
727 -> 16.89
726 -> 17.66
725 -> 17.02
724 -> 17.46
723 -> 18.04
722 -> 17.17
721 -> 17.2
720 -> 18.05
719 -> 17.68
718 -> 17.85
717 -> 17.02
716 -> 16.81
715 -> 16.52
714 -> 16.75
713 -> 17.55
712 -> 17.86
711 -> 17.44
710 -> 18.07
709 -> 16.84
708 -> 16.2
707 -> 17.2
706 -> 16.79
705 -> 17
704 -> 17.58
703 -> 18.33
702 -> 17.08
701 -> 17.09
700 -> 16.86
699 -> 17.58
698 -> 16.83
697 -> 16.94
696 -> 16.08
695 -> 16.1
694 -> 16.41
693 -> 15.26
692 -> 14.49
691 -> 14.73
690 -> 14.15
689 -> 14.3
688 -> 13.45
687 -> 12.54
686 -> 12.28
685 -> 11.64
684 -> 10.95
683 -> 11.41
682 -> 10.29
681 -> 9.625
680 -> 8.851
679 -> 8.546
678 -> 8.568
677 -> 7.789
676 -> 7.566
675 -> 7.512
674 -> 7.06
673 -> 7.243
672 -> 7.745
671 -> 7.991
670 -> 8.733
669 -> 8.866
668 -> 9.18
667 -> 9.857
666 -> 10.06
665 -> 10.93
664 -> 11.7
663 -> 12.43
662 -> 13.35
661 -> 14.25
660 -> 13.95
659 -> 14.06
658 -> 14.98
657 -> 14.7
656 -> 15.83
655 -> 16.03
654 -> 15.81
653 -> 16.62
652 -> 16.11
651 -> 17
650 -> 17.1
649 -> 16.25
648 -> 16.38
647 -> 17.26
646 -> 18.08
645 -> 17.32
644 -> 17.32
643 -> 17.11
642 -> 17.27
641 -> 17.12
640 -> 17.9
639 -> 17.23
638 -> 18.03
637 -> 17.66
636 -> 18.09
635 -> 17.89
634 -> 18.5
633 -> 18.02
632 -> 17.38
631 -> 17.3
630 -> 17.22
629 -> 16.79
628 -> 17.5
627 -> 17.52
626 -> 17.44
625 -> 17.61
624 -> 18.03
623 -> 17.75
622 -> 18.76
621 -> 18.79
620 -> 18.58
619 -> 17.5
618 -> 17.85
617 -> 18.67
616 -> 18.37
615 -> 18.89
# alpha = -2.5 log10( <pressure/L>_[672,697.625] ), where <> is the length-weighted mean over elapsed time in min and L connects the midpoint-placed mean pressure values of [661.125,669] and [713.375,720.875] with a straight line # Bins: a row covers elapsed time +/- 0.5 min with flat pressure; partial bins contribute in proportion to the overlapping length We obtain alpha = 0.164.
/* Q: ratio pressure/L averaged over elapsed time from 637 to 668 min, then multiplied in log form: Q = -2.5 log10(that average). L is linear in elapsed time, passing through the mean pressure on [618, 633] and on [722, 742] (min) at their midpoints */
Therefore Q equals 0.14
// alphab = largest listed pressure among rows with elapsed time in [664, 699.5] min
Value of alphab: 17.58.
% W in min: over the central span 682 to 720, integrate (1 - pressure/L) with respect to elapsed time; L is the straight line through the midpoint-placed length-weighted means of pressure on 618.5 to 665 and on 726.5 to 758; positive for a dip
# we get 0.8 min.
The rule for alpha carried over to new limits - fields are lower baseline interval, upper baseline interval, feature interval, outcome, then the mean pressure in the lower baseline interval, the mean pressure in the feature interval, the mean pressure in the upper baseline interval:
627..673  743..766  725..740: -0.112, 15.1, 17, 15.4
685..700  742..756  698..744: -0.129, 15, 16.9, 15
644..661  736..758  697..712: -0.103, 16.1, 17.2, 15.3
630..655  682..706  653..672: 0.311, 17.3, 12.4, 15.1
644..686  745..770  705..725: -0.247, 12.2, 17.3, 15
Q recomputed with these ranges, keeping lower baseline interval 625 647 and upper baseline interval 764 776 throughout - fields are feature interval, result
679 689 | 0.35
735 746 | -0.14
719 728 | -0.24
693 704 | -0.13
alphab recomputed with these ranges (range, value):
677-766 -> 18.33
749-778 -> 17.3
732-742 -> 17.99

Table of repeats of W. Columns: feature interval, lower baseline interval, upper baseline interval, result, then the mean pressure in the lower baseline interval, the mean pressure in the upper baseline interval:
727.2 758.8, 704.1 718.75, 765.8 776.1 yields -3.90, 17.2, 11.6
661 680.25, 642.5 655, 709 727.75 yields 8.72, 16.8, 17.4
